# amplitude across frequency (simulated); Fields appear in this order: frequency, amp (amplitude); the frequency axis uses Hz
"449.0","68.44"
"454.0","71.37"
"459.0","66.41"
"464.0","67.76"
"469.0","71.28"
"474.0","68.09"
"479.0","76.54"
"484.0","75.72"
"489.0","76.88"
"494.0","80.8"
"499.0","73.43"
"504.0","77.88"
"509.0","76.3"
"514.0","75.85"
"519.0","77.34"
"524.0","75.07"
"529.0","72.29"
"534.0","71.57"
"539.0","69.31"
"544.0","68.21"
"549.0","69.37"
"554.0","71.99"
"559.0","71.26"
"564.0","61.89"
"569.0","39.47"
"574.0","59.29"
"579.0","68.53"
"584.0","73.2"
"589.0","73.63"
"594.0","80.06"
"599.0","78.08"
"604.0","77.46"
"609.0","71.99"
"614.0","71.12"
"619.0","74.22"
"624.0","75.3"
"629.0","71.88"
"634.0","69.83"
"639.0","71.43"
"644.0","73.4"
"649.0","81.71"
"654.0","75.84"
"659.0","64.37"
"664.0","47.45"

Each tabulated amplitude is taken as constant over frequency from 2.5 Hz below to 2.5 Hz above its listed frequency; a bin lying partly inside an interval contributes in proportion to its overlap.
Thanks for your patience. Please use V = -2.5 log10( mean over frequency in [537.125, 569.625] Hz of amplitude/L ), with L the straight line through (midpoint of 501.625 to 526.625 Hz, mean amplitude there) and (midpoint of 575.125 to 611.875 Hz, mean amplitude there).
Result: 0.146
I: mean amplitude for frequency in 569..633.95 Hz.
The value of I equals 71.5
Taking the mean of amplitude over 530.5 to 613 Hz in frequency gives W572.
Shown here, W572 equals 69.2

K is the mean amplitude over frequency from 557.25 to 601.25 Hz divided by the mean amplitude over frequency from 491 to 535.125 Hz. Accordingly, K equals 0.89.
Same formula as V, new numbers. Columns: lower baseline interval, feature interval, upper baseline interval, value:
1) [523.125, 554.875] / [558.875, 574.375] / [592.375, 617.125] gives 0.29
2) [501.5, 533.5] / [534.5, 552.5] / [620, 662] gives 0.08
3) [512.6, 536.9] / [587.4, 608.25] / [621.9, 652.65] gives -0.04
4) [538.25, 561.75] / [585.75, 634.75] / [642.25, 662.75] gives -0.05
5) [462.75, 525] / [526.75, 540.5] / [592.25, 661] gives 0.05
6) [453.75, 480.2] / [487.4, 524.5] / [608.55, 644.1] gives -0.09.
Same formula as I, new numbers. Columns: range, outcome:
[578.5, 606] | 75.6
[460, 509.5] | 74.1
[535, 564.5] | 69.3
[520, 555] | 71.3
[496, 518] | 76.1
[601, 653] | 73.9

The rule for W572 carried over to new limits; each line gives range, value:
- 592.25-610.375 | 77.1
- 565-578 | 53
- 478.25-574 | 71.2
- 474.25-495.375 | 76.3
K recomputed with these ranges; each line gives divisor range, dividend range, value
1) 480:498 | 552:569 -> 0.83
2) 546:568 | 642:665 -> 1.05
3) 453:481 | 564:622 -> 0.99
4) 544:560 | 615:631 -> 1.05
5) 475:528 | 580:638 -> 0.97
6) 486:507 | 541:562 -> 0.91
